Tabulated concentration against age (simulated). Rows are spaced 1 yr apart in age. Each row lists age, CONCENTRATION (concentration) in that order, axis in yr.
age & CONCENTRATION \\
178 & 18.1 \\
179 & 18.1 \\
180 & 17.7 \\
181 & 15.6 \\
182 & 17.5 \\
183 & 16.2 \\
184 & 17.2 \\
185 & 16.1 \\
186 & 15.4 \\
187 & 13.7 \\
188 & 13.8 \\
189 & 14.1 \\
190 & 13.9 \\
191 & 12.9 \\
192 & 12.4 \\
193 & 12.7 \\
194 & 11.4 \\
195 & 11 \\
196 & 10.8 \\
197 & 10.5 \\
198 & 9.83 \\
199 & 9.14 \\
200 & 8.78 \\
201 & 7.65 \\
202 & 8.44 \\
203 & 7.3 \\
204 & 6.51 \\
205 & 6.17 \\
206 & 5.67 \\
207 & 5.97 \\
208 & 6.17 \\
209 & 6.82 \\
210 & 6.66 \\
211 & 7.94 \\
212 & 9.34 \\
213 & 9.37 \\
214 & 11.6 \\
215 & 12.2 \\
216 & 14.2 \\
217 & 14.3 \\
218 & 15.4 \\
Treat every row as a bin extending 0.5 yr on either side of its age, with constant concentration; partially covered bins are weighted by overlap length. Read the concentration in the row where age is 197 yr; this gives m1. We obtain 10.5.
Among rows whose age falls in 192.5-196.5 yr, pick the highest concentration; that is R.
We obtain 12.7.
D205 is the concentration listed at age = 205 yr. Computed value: 6.17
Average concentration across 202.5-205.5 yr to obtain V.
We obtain 6.66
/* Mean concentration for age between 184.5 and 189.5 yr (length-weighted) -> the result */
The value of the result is 14.6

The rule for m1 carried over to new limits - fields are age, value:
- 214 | 11.6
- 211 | 7.94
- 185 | 16.1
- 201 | 7.65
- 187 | 13.7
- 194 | 11.4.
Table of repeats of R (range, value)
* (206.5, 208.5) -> 6.17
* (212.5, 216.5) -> 14.2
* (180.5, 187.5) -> 17.5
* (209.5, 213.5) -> 9.37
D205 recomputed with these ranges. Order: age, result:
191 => 12.9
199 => 9.14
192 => 12.4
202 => 8.44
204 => 6.51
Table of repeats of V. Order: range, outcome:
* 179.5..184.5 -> 16.8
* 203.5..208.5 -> 6.1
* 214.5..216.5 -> 13.2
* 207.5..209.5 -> 6.5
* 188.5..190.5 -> 14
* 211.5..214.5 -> 10.1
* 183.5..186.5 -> 16.2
